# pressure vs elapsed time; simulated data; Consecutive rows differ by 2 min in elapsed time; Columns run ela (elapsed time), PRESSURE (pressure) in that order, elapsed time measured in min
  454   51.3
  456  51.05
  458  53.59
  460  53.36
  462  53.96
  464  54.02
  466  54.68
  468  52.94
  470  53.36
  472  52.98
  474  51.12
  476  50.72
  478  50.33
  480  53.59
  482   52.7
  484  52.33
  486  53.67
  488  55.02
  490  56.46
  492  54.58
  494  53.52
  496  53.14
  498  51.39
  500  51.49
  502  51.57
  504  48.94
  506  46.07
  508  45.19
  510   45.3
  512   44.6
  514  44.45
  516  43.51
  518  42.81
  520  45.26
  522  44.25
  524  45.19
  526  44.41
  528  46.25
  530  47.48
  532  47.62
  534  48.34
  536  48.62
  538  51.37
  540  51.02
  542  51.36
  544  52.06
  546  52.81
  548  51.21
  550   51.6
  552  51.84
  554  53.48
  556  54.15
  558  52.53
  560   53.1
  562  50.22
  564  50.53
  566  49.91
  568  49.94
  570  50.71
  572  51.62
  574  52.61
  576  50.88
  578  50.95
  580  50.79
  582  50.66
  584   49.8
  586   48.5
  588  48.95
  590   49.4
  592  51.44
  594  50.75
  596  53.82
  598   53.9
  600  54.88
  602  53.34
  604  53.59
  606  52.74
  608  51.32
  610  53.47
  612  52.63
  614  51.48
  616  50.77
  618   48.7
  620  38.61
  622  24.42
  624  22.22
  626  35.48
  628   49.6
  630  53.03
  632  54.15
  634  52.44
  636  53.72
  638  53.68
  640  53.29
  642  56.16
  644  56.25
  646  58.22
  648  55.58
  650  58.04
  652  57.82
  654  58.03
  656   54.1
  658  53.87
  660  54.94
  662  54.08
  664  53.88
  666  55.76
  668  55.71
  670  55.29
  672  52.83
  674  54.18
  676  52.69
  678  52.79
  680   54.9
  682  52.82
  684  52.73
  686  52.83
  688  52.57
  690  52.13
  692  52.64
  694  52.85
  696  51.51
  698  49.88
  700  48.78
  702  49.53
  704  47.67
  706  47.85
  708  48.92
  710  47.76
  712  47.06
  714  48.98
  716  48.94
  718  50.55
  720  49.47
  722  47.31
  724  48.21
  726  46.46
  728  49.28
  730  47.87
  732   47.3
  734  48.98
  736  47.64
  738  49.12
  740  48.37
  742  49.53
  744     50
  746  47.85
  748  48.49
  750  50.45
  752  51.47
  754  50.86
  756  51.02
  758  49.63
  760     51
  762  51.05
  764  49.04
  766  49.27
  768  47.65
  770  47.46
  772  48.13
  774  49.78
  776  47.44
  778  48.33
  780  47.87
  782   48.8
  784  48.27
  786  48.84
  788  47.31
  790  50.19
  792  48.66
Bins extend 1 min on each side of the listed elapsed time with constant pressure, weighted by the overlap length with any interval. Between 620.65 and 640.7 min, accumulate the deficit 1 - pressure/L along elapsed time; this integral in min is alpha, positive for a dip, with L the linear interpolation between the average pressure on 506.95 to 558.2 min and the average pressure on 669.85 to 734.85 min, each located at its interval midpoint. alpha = 1.8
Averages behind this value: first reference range 48.3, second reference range 50.4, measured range 45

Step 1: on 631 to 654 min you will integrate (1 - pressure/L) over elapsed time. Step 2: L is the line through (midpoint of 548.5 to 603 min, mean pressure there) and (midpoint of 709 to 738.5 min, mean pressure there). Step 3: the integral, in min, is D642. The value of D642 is -2.5 min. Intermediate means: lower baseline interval 51.5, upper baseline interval 48.3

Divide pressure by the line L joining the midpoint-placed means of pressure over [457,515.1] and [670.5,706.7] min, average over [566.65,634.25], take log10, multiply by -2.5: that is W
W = 0.06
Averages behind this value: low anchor 51.5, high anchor 51.8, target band 49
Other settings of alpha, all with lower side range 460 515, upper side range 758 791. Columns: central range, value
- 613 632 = 3.0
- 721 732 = 0.3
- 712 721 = 0.0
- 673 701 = -1.6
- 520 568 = 1.0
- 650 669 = -2.1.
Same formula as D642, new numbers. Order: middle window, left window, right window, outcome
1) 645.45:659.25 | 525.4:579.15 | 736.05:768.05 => -1.72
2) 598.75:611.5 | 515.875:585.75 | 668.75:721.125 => -0.75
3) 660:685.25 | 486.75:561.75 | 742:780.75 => -2.35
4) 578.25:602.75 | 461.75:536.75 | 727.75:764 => -0.83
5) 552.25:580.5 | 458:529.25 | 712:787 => -1.00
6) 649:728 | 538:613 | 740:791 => -2.70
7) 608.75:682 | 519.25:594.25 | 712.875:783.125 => -2.88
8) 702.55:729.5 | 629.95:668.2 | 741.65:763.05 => 1.84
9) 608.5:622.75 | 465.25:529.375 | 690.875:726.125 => 0.90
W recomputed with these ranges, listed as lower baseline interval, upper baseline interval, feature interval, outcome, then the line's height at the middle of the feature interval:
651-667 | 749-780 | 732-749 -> 0.046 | 50.8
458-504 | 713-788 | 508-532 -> 0.165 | 52.4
